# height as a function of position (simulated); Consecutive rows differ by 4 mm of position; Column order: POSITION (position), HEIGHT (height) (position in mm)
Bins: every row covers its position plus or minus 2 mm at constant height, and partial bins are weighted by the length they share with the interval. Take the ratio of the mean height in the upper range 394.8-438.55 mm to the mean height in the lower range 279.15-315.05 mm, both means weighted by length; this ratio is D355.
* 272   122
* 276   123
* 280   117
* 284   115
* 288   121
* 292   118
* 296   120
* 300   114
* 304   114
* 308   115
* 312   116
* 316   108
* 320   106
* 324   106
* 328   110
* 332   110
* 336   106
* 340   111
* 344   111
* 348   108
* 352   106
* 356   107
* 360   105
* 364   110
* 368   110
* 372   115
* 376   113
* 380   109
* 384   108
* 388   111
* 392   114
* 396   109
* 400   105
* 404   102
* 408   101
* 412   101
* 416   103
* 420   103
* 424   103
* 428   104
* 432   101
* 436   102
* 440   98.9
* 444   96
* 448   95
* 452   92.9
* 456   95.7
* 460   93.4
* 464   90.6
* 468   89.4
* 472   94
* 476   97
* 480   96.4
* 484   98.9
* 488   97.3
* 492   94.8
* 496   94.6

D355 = 0.9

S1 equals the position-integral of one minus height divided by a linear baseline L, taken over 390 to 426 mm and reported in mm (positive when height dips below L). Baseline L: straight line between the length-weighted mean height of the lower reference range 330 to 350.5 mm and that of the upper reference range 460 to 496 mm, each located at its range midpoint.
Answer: -0.9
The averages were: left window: 109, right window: 94.7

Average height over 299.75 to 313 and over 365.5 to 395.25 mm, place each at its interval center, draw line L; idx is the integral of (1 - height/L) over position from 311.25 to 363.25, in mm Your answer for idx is 2.3 mm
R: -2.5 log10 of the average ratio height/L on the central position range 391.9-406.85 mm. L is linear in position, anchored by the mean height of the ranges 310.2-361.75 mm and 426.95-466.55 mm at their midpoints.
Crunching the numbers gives -0.05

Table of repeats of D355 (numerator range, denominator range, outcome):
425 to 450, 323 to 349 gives 0.91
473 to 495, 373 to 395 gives 0.87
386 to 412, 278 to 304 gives 0.91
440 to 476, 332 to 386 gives 0.86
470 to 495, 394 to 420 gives 0.93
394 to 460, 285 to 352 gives 0.90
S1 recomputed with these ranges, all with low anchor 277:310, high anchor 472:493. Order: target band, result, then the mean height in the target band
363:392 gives -0.85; 111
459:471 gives 0.90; 91.2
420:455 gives 0.80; 99.2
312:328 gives 0.82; 108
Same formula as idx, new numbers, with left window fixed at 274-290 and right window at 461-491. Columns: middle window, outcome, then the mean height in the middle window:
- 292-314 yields 0.1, 116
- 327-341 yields 0.4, 109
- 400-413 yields 0.2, 102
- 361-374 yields -0.3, 111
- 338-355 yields 0.3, 109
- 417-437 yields -0.4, 103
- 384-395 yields -0.6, 111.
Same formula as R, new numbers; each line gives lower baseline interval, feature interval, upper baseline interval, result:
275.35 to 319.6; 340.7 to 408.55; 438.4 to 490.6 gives -0.03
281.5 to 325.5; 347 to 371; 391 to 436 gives 0.01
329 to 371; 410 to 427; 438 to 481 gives -0.03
